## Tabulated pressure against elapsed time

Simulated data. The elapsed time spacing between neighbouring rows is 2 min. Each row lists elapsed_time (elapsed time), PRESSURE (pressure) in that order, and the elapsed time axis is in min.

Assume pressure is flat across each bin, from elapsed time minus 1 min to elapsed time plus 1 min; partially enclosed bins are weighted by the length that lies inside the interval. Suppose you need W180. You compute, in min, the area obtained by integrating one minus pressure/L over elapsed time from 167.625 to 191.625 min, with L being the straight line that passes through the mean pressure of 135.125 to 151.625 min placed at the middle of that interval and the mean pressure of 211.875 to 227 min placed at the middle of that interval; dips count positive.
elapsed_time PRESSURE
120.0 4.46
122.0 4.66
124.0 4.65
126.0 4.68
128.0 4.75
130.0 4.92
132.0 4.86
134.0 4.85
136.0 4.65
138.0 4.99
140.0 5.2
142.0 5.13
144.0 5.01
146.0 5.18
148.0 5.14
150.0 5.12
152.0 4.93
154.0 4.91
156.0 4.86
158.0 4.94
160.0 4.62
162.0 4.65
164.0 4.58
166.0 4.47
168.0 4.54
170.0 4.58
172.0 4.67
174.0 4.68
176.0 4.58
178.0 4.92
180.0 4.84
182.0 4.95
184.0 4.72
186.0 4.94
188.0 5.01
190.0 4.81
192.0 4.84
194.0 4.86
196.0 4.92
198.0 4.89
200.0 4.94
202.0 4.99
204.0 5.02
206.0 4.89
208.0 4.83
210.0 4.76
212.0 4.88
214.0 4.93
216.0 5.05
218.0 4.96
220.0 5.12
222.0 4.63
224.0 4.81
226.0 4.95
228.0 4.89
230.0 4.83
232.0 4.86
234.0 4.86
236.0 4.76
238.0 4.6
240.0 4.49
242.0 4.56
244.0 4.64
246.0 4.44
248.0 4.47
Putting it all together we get 1.0 min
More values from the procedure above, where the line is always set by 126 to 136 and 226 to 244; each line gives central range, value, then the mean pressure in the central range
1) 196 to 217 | -0.7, 4.92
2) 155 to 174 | 0.5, 4.66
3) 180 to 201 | -0.5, 4.89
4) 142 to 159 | -0.8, 5.02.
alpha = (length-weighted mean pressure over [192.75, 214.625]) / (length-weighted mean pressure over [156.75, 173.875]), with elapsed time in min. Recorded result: 1.1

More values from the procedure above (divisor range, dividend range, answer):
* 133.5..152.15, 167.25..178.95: 0.93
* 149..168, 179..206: 1.03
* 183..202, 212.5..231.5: 1.00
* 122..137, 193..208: 1.03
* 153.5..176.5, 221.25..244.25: 1.02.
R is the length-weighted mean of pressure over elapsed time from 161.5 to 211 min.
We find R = 4.8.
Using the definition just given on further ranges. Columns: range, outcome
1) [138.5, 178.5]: 4.84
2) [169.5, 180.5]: 4.71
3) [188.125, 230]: 4.9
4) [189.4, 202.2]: 4.89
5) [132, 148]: 5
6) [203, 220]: 4.93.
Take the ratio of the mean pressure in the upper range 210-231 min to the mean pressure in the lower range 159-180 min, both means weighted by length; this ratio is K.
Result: 1.1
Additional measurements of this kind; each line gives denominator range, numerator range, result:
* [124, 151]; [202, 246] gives 0.97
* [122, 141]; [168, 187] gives 0.98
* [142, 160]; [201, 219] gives 0.99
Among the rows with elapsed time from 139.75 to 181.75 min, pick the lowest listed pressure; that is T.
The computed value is 4.47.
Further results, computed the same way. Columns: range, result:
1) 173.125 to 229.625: 4.58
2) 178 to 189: 4.72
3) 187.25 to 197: 4.81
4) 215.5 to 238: 4.6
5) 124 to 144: 4.65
